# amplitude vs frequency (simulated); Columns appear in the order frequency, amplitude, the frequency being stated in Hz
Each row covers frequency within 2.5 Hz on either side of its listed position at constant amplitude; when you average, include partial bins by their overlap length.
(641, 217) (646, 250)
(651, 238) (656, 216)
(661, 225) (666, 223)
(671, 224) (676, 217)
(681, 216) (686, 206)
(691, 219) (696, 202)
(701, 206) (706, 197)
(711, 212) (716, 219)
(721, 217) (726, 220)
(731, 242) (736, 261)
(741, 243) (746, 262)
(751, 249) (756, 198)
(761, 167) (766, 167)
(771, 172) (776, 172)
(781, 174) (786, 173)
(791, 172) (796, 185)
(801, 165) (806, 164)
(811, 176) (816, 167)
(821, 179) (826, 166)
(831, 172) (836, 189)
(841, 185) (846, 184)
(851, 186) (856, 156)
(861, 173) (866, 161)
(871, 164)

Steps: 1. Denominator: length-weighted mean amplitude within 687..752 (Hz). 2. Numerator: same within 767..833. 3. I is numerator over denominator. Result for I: 0.76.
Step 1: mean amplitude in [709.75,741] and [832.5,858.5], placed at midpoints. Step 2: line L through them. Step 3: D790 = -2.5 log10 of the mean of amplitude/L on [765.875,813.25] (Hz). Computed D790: 0.18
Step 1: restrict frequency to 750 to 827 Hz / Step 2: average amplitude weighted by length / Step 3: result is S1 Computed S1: 177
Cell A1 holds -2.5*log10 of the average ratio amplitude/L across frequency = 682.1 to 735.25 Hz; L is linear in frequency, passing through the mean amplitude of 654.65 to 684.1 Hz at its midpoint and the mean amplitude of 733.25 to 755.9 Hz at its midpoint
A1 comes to 0.092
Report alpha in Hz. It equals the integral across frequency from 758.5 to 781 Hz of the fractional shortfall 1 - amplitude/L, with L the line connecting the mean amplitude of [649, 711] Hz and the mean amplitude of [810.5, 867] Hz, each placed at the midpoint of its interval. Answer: 2.6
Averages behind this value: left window 215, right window 175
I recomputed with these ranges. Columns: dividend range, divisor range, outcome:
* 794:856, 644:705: 0.80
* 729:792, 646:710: 0.94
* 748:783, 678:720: 0.89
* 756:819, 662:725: 0.81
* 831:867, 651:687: 0.80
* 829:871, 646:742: 0.79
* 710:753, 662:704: 1.10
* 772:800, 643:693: 0.78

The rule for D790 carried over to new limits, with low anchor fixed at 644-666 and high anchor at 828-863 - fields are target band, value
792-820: 0.102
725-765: -0.111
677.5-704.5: 0.057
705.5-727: -0.002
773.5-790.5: 0.133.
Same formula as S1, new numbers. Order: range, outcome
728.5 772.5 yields 219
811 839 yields 175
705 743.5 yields 228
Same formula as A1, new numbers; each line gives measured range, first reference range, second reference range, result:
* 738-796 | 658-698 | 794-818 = -0.056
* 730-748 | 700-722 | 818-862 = -0.238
